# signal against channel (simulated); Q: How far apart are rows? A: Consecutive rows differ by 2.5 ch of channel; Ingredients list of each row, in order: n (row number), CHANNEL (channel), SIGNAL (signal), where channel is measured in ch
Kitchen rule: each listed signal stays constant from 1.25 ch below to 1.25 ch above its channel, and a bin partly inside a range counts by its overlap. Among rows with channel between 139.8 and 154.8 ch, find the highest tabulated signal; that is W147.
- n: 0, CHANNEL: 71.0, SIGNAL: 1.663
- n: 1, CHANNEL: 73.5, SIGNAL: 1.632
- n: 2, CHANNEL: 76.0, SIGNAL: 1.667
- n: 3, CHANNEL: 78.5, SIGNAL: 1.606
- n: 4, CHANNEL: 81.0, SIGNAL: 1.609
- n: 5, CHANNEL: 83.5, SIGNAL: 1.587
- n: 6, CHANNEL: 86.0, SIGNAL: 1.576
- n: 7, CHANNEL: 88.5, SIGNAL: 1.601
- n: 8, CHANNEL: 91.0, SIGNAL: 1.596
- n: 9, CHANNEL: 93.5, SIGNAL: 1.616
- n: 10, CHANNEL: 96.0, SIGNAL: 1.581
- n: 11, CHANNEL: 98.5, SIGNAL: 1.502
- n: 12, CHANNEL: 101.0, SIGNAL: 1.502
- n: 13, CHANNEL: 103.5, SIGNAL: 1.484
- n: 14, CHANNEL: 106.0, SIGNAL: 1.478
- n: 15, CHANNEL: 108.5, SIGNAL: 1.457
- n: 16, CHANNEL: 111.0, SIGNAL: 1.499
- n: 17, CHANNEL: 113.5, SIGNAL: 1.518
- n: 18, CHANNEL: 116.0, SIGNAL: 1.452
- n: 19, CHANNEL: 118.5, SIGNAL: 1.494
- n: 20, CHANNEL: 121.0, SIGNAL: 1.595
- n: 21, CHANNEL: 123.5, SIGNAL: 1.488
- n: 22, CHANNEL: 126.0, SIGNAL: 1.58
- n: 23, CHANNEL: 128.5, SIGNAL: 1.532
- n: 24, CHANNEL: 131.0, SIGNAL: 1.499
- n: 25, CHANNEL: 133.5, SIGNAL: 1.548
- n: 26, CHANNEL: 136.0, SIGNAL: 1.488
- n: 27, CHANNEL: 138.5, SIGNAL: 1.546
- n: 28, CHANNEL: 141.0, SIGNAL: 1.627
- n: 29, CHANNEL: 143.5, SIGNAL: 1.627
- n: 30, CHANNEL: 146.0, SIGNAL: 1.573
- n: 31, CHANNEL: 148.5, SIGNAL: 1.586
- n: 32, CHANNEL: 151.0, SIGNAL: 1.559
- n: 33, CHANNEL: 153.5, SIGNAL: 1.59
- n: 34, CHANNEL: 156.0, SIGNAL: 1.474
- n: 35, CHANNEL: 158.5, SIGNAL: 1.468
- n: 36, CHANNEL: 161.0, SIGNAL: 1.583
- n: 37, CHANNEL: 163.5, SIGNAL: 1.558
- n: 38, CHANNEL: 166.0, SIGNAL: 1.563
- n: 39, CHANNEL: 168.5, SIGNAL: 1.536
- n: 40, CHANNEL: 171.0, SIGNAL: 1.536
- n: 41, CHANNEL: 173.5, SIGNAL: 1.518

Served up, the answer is 1.627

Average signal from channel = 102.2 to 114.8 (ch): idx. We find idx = 1.49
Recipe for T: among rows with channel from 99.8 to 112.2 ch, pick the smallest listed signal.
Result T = 1.457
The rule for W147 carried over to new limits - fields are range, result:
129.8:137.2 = 1.548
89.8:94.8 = 1.616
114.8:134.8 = 1.595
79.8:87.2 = 1.609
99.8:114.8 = 1.518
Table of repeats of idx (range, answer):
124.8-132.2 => 1.54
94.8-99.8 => 1.54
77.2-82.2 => 1.61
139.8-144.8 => 1.63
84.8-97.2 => 1.59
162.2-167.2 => 1.56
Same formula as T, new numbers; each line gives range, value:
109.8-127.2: 1.452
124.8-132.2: 1.499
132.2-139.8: 1.488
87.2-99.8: 1.502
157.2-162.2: 1.468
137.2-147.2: 1.546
